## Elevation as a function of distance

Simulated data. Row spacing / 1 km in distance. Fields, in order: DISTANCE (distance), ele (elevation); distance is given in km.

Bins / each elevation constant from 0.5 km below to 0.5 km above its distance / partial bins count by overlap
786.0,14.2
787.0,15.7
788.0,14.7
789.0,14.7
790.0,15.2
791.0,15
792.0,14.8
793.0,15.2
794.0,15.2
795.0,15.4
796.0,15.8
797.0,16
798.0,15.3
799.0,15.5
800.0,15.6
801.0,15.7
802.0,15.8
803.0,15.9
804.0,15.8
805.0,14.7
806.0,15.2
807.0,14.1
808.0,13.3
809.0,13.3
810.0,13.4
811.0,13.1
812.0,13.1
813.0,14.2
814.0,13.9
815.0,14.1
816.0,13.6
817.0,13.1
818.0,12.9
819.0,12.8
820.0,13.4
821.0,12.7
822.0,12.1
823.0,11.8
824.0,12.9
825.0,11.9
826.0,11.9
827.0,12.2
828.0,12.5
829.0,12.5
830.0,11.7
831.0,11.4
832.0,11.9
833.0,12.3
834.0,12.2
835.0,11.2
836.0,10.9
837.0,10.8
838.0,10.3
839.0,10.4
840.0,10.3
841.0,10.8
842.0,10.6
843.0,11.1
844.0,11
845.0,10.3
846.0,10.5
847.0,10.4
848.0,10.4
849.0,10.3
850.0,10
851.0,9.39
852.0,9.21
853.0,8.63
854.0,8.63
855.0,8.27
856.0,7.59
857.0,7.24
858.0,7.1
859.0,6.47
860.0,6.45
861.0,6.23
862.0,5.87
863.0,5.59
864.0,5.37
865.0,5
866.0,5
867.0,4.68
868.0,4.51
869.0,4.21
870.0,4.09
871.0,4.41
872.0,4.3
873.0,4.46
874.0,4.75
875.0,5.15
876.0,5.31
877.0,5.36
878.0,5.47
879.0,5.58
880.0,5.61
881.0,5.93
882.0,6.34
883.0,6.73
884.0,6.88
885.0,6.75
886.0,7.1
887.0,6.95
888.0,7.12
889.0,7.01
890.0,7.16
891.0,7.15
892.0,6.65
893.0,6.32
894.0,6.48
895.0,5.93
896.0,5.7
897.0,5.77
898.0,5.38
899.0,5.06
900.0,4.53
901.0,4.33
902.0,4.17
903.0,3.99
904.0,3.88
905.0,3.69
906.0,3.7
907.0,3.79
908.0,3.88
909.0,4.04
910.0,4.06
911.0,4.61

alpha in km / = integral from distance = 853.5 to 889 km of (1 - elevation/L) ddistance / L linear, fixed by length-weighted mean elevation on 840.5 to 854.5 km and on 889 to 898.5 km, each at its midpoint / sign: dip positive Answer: 9.5 km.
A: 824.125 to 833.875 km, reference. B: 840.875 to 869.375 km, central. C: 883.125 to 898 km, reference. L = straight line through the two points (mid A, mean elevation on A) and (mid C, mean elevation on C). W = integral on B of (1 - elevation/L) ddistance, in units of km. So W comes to 5.7 km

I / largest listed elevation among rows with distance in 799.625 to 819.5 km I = 15.9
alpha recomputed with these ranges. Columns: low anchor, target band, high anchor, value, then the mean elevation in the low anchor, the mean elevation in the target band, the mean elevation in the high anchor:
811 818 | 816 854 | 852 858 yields -2.03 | 13.6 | 11.3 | 8.09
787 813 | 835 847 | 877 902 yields 0.22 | 14.9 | 10.7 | 6.11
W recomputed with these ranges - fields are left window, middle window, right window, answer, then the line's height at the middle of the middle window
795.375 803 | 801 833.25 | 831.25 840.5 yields 0.4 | 13.5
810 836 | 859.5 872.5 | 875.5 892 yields 5.0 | 8.22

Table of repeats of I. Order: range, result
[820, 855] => 13.4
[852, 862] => 9.21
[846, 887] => 10.5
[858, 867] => 7.1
